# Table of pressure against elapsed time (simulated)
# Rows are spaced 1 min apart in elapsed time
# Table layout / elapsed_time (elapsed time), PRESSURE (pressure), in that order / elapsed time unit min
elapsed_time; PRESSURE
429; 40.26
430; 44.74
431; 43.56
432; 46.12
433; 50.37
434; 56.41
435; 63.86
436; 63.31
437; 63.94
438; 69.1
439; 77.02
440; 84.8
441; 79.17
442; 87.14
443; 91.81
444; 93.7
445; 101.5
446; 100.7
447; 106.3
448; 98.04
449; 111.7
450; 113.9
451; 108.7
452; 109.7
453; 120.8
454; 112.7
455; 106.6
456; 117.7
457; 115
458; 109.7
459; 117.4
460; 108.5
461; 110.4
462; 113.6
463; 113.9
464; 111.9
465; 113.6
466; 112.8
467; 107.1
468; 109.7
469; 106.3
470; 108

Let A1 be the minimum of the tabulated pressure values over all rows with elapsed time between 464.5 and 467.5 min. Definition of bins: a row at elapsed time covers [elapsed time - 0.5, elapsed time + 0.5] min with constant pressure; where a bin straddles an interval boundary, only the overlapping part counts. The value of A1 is 107.1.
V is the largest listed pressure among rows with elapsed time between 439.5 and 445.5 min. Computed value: 101.5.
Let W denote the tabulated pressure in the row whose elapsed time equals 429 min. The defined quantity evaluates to 40.26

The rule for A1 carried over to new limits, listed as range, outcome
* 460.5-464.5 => 110.4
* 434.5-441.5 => 63.31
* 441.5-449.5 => 87.14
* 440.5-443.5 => 79.17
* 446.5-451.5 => 98.04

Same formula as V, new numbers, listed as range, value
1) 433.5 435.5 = 63.86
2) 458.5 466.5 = 117.4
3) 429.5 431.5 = 44.74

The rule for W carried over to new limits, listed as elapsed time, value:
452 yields 109.7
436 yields 63.31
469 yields 106.3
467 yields 107.1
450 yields 113.9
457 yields 115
